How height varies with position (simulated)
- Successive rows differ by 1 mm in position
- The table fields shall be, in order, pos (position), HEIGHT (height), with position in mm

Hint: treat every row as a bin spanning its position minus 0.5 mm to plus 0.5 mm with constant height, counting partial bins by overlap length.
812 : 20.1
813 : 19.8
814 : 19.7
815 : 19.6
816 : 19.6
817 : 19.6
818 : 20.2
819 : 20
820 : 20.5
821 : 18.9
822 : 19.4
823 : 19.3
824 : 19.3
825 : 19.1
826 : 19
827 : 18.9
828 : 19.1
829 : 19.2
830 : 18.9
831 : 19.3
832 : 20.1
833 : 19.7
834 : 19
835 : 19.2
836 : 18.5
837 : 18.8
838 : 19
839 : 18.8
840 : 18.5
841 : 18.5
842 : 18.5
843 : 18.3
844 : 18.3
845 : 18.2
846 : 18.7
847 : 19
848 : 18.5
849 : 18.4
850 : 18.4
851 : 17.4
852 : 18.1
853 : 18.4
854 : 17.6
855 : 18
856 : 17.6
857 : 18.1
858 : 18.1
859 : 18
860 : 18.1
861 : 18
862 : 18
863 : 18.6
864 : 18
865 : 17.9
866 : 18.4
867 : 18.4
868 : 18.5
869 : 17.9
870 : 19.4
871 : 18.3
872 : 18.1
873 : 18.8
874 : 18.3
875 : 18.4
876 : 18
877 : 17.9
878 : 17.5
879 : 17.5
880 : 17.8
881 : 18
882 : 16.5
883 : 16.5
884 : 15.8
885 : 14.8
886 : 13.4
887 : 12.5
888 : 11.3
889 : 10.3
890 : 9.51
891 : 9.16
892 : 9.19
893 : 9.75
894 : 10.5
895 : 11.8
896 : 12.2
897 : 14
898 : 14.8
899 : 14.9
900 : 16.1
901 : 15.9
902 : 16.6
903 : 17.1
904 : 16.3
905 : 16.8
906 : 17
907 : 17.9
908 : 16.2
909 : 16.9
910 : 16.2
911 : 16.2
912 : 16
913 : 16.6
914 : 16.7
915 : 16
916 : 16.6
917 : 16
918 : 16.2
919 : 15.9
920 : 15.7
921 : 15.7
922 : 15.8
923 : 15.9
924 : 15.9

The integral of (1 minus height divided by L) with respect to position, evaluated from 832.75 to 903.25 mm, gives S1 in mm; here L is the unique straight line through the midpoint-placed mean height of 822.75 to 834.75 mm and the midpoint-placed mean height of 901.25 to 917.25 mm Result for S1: 4.9 mm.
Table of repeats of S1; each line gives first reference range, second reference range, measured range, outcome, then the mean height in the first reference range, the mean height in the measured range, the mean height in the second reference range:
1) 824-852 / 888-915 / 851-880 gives -2.2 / 18.8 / 18.1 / 14.4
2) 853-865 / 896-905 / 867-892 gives 1.4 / 18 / 15.9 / 15.6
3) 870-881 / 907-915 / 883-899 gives 4.8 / 18.1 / 12.2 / 16.5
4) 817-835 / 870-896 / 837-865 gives -1.4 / 19.4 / 18.3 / 14.8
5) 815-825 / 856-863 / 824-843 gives 0.1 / 19.6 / 19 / 18.1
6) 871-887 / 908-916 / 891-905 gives 2.5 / 17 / 13.7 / 16.4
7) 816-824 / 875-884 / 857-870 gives -0.1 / 19.7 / 18.2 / 17.4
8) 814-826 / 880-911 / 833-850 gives -0.5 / 19.6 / 18.7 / 14.4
